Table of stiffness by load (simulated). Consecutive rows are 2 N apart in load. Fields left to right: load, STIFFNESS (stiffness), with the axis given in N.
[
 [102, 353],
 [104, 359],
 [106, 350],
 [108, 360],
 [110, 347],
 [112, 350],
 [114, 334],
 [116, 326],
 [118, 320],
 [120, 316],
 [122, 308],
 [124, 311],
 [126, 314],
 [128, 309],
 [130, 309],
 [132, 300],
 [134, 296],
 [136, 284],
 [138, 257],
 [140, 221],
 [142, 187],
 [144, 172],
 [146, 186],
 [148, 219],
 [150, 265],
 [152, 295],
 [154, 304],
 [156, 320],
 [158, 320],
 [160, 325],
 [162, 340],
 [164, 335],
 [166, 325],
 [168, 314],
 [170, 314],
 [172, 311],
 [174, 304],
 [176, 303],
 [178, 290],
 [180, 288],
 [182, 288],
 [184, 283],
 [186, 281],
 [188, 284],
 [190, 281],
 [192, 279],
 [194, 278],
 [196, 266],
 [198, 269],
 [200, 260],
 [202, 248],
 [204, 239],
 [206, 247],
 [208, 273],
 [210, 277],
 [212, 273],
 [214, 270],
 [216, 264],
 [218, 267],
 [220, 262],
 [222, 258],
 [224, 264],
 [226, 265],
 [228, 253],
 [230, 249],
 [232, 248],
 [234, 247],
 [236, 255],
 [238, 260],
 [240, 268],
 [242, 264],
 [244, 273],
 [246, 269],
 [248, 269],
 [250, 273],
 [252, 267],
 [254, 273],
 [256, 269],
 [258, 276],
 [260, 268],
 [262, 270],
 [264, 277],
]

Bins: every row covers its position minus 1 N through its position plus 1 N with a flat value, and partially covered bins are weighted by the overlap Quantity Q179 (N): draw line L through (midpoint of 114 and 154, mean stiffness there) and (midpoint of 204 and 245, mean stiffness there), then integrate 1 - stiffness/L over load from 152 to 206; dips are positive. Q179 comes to -4.9 N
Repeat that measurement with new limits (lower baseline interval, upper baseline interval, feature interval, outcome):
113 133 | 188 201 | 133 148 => 3.77 N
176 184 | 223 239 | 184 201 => 0.37 N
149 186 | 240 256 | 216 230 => 1.00 N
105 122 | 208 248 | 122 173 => 4.54 N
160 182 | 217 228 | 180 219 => 1.92 N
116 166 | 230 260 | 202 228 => 0.80 N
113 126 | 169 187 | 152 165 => -0.79 N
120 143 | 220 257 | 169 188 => -1.47 N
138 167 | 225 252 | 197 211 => 0.34 N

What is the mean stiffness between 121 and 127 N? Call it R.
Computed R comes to 311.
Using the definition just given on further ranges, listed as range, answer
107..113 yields 352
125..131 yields 311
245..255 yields 270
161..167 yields 333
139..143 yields 204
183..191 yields 282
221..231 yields 258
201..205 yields 244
